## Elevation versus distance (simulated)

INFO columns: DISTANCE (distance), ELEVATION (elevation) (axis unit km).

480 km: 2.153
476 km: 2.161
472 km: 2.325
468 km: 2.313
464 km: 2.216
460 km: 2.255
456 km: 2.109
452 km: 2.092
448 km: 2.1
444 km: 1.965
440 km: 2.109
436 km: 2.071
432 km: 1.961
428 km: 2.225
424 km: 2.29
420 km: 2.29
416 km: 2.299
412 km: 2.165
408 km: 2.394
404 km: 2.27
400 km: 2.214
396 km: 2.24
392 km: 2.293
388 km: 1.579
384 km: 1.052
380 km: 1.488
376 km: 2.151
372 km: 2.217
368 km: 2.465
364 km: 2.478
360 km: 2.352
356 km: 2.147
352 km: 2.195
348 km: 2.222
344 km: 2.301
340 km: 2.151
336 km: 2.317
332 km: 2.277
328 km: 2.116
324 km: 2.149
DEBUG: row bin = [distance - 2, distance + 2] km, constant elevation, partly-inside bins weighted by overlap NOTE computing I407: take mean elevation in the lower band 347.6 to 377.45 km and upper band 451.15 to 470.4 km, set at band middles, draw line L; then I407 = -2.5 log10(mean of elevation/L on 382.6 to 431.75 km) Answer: 0.065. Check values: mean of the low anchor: 2.28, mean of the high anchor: 2.21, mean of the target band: 2.12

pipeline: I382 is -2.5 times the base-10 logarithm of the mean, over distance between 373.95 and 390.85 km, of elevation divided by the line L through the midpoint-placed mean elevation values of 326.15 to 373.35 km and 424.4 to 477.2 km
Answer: 0.36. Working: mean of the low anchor 2.27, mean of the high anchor 2.15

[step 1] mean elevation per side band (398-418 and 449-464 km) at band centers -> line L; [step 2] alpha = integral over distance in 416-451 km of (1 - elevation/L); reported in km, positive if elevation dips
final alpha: 1.2 km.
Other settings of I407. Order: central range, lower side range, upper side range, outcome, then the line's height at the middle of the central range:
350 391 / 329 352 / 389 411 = 0.114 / 2.24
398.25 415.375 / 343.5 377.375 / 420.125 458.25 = -0.040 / 2.18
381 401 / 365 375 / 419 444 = 0.225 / 2.27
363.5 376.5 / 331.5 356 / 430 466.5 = -0.062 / 2.2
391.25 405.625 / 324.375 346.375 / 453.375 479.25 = -0.013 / 2.22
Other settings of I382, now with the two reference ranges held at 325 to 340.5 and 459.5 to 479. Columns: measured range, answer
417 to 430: -0.016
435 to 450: 0.092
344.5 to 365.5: -0.026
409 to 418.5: -0.008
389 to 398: 0.020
